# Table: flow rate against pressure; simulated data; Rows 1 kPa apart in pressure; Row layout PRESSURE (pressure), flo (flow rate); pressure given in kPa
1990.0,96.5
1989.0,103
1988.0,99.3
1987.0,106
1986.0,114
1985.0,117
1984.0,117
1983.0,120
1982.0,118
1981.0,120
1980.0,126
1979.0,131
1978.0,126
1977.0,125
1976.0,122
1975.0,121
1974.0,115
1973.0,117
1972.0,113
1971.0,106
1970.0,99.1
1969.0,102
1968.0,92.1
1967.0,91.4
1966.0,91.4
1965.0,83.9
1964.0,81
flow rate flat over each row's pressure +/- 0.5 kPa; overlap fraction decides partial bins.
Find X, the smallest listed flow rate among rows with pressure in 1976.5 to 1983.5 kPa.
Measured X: 118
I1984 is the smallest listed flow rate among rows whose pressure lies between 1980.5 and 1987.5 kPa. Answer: 106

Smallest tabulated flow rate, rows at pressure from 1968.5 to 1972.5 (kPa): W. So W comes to 99.1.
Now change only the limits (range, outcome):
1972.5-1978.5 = 115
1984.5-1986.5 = 114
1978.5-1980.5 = 126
